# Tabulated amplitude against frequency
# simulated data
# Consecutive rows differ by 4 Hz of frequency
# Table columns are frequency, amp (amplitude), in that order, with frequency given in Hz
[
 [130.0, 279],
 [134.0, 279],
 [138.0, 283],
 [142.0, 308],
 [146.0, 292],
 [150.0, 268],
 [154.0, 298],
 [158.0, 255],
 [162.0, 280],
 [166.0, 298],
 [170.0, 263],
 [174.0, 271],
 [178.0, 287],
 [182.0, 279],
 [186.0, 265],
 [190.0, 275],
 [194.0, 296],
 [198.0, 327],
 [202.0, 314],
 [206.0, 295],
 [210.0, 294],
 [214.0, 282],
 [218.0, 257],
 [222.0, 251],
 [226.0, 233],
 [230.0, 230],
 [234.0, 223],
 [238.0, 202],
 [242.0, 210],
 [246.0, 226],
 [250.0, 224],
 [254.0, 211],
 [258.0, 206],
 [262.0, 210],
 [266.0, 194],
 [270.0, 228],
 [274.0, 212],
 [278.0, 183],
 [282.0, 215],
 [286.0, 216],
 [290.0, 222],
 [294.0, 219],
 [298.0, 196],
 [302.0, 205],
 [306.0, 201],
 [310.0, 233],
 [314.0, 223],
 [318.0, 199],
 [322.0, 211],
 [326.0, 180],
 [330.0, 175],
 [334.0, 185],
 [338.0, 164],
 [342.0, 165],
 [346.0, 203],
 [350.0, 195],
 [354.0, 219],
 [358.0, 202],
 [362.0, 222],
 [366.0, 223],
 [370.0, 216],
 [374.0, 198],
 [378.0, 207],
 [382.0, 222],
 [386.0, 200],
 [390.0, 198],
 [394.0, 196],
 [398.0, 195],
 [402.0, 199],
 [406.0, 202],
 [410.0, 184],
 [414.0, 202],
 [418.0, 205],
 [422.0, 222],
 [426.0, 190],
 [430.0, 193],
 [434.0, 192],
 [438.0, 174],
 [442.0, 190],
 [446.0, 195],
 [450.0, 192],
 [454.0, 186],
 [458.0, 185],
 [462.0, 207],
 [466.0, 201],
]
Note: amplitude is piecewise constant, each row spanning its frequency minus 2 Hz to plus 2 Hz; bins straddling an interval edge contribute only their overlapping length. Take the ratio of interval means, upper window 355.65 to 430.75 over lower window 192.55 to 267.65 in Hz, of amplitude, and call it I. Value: 0.8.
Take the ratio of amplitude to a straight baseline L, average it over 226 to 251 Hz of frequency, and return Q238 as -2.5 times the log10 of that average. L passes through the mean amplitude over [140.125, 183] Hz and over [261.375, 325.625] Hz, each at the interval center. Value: 0.09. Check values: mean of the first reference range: 282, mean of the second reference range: 210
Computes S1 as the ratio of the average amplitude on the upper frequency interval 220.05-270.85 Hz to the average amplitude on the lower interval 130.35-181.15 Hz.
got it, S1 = 0.78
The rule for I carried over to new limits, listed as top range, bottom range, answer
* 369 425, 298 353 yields 1.04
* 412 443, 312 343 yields 1.04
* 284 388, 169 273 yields 0.81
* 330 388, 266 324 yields 0.95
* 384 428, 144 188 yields 0.72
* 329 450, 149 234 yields 0.72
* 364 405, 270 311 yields 0.98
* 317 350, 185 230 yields 0.66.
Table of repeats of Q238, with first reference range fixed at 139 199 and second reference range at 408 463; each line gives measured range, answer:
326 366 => 0.158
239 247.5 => 0.197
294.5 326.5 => 0.137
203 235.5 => 0.027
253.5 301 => 0.180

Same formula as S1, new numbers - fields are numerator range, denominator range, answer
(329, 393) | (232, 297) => 0.94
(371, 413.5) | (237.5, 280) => 0.96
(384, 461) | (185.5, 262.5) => 0.77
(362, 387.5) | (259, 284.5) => 1.02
